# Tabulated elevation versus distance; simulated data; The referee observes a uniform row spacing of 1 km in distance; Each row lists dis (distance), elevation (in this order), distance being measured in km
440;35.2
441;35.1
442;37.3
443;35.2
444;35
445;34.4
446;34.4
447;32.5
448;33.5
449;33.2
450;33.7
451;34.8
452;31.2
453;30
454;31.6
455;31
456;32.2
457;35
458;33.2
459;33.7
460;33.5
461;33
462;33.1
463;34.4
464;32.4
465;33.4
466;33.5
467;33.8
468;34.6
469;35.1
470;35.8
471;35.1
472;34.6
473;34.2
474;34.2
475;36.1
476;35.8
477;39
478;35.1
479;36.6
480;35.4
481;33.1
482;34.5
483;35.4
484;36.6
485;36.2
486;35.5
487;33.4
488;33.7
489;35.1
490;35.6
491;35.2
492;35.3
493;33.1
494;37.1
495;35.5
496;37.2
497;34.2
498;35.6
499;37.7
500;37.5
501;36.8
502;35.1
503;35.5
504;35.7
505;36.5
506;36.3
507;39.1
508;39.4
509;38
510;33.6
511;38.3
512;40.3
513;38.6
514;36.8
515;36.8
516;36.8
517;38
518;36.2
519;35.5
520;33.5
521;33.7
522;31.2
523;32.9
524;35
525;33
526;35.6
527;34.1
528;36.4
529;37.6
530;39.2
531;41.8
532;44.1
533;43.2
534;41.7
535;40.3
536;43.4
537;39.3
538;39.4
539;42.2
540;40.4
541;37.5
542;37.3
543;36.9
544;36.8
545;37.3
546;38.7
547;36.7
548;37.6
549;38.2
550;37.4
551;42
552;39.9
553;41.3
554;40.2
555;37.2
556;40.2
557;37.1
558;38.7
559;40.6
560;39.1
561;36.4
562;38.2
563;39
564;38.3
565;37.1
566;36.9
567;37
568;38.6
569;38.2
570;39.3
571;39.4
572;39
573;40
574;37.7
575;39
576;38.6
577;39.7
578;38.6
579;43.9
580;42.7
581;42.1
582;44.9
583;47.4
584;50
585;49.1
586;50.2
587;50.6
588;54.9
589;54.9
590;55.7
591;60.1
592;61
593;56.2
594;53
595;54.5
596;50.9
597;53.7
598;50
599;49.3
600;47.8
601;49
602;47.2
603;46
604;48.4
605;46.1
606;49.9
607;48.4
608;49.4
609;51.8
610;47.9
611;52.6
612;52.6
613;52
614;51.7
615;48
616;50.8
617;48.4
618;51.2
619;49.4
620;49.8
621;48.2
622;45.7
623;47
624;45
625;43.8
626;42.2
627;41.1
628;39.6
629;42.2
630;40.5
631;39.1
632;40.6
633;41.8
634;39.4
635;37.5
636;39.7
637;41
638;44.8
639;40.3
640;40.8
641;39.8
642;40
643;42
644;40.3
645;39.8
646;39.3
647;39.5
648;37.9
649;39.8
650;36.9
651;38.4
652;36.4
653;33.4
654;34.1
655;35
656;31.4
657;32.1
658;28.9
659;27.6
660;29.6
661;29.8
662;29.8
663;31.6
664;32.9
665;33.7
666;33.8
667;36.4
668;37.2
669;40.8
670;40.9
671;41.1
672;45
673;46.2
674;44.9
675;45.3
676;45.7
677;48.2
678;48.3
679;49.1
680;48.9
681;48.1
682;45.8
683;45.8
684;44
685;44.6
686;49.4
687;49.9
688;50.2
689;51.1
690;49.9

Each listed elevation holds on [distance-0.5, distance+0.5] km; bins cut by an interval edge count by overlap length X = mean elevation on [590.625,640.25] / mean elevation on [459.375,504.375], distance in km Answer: 1.3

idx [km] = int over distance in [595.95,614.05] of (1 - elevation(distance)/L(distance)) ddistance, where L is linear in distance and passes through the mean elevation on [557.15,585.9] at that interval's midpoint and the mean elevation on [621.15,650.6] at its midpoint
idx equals -4.0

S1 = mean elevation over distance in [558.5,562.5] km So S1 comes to 38.6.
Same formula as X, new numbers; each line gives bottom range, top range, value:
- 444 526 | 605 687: 1.20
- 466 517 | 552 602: 1.24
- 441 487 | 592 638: 1.38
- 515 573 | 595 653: 1.17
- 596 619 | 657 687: 0.82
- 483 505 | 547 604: 1.24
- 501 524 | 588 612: 1.42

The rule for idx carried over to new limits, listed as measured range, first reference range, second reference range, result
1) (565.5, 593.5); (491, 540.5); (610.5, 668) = -4.60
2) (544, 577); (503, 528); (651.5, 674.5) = -2.54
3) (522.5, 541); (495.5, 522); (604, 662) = -0.63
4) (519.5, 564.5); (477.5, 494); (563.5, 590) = 1.86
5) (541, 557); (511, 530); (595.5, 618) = 0.78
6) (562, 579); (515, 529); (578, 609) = 2.46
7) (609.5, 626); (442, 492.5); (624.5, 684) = -4.44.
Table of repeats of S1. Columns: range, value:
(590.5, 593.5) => 59.1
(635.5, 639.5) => 41.5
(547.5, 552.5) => 39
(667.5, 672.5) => 41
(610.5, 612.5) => 52.6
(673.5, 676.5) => 45.3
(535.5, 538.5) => 40.7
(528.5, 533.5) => 41.2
